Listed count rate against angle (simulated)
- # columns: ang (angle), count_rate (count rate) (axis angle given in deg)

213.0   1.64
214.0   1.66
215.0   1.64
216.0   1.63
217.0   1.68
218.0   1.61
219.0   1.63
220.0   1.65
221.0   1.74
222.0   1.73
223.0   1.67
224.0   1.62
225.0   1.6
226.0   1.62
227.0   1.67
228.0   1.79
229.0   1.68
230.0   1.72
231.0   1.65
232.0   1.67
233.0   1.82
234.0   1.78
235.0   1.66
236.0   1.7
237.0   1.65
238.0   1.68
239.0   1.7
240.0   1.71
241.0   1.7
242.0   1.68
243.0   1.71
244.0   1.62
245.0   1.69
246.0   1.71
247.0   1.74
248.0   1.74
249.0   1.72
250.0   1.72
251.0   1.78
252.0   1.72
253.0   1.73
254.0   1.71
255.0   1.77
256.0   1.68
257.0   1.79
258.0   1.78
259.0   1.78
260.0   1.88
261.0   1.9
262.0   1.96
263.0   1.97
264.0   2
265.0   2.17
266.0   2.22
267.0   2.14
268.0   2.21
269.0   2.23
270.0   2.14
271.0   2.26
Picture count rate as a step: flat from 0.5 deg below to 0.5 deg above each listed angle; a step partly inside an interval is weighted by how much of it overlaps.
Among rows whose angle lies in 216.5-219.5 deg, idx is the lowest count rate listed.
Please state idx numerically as 1.61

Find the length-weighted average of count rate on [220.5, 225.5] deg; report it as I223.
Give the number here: 1.67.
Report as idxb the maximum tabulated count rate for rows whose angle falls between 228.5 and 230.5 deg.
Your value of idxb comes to 1.72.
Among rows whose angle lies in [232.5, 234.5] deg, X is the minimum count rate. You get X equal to 1.78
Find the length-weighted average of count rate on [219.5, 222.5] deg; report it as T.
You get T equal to 1.71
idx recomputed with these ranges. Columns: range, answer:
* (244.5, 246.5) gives 1.69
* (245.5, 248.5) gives 1.71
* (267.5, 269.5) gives 2.21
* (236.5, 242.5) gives 1.65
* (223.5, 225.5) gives 1.6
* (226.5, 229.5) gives 1.67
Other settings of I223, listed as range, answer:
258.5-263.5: 1.9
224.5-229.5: 1.67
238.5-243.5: 1.7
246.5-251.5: 1.74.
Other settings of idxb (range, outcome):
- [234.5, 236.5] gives 1.7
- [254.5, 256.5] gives 1.77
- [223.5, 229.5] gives 1.79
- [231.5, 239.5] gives 1.82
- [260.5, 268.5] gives 2.22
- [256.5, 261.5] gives 1.9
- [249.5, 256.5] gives 1.78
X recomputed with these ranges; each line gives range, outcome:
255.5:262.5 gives 1.68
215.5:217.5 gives 1.63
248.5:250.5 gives 1.72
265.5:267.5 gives 2.14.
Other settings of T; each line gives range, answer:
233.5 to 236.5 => 1.71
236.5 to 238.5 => 1.67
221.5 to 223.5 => 1.7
